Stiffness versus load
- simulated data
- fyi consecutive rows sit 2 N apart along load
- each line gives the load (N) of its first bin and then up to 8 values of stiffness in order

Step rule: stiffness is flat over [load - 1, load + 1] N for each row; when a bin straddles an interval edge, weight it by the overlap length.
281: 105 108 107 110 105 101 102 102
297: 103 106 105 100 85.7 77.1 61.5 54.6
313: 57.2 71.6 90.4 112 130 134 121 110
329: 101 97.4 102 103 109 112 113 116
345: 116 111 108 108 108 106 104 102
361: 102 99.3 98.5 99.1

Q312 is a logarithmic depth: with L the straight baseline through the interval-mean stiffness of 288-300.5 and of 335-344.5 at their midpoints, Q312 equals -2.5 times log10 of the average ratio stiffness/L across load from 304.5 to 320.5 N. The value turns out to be 0.35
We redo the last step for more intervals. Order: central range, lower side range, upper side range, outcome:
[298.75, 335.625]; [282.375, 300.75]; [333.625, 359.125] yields 0.12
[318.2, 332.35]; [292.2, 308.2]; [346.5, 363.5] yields -0.14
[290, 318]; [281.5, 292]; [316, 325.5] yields 0.27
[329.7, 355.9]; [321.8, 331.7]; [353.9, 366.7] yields -0.01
